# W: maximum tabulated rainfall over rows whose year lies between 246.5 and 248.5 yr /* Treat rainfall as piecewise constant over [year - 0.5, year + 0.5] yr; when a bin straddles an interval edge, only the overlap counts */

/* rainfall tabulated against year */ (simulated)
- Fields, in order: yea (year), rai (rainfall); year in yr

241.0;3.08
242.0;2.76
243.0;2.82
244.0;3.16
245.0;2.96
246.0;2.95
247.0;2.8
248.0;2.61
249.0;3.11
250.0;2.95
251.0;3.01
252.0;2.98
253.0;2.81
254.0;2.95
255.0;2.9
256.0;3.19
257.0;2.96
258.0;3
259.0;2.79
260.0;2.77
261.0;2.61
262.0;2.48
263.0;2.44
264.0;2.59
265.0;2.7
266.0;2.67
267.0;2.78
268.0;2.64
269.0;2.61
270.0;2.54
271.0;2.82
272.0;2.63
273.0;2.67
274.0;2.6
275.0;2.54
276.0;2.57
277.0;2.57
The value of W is 2.8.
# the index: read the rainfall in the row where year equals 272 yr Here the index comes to 2.63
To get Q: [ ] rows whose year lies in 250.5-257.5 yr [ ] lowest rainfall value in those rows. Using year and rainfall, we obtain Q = 2.81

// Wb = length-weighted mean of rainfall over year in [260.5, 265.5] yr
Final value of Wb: 2.56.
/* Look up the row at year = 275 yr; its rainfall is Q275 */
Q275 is 2.54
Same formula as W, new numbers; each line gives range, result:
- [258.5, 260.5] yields 2.79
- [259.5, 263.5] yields 2.77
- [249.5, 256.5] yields 3.19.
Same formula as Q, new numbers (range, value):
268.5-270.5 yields 2.54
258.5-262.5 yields 2.48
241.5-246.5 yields 2.76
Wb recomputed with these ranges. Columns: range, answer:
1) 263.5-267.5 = 2.69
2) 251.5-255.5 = 2.91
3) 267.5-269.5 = 2.62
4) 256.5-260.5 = 2.88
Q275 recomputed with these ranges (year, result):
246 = 2.95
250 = 2.95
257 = 2.96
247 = 2.8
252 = 2.98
